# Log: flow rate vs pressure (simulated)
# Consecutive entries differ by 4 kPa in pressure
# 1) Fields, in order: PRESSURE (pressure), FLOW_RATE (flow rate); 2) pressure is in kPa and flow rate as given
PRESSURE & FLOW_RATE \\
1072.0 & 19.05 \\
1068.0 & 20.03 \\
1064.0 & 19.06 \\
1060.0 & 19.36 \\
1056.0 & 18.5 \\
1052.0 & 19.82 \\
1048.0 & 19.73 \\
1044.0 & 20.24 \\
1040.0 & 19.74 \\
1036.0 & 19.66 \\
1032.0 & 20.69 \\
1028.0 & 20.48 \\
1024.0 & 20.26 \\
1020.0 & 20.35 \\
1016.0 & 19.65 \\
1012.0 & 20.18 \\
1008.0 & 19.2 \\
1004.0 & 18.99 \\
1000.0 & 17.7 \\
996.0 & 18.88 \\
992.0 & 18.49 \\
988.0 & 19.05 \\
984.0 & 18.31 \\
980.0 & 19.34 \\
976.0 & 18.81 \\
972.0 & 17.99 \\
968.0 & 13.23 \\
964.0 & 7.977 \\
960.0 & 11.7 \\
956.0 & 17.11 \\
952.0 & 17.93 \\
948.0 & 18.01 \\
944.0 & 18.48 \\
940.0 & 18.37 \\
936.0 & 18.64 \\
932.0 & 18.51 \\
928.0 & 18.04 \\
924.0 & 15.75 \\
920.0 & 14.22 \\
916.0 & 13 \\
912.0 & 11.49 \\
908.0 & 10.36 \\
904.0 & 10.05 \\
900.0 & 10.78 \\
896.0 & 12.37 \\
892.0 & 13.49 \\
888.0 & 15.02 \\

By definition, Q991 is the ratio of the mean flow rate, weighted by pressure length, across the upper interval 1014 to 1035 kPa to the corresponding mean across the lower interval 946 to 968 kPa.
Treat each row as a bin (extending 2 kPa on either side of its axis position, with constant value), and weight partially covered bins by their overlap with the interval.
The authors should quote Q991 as 1.40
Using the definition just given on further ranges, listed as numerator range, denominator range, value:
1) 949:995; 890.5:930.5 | 1.26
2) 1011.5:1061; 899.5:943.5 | 1.35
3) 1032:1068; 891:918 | 1.69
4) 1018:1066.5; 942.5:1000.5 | 1.18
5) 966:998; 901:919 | 1.58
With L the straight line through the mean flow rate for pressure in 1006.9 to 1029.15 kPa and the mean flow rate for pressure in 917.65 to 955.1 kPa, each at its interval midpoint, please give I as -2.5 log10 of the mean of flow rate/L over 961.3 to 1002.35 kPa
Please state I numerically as 0.12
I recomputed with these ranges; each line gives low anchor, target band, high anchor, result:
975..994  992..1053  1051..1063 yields -0.04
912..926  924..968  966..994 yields -0.05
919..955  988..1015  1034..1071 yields -0.01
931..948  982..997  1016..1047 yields 0.04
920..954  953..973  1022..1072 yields 0.32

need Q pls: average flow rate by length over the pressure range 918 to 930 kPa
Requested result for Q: 16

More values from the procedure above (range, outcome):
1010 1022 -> 20.1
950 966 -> 13.7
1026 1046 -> 20.2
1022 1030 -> 20.4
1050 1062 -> 19.2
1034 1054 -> 19.8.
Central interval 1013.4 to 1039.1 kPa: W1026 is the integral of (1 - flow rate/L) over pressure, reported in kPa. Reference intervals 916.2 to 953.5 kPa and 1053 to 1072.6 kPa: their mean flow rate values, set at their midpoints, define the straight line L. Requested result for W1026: -2.0 kPa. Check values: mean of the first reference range 17.3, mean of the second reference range 19.2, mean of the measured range 20.2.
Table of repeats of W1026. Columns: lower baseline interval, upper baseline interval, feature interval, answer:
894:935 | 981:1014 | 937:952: -2.69 kPa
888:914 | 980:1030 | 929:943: -4.15 kPa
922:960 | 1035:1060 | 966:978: 0.97 kPa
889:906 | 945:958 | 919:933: -1.56 kPa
